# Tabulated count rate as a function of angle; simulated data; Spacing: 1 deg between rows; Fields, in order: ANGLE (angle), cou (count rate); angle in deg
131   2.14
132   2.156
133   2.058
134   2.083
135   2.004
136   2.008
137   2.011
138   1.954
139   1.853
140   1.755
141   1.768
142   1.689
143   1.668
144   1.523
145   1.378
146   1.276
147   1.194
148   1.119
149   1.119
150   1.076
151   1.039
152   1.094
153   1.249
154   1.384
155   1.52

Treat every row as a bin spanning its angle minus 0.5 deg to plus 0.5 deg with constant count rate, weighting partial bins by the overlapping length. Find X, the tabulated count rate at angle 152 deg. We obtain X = 1.094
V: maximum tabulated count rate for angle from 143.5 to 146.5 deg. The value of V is 1.523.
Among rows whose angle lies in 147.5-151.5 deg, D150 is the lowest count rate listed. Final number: 1.039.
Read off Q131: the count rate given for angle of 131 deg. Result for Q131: 2.14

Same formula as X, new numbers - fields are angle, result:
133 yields 2.058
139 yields 1.853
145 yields 1.378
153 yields 1.249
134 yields 2.083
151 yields 1.039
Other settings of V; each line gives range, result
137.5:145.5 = 1.954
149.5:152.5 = 1.094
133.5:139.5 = 2.083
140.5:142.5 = 1.768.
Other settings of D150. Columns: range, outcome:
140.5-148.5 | 1.119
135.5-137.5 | 2.008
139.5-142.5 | 1.689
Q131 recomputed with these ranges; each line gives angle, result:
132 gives 2.156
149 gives 1.119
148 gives 1.119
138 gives 1.954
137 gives 2.011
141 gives 1.768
